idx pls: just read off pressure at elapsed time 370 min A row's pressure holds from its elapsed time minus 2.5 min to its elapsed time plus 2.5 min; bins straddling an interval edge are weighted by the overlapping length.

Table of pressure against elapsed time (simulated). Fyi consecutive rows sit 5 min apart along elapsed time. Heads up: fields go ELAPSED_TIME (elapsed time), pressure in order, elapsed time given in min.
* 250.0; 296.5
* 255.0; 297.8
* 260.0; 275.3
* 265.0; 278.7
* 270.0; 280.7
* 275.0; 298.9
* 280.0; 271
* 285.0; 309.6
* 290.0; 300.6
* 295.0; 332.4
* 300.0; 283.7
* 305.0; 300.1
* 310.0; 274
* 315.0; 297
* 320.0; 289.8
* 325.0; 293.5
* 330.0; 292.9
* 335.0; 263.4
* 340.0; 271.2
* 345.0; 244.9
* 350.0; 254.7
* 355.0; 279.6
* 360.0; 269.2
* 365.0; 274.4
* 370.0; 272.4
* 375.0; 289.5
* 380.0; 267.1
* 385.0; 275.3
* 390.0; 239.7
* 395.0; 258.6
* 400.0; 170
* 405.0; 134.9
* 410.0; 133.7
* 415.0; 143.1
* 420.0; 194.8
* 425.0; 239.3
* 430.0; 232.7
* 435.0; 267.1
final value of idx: 272.4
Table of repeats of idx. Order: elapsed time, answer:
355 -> 279.6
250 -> 296.5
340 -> 271.2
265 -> 278.7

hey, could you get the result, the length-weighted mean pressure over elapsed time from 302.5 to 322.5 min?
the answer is 290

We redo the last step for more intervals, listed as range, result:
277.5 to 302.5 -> 299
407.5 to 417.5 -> 138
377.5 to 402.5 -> 242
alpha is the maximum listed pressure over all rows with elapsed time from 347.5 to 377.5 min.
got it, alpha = 289.5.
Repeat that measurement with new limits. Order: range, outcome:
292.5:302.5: 332.4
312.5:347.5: 297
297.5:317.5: 300.1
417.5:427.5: 239.3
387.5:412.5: 258.6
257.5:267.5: 278.7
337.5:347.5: 271.2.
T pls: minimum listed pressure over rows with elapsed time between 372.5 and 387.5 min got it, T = 267.1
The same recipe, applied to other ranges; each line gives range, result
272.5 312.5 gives 271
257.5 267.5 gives 275.3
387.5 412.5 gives 133.7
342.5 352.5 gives 244.9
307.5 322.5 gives 274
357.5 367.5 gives 269.2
